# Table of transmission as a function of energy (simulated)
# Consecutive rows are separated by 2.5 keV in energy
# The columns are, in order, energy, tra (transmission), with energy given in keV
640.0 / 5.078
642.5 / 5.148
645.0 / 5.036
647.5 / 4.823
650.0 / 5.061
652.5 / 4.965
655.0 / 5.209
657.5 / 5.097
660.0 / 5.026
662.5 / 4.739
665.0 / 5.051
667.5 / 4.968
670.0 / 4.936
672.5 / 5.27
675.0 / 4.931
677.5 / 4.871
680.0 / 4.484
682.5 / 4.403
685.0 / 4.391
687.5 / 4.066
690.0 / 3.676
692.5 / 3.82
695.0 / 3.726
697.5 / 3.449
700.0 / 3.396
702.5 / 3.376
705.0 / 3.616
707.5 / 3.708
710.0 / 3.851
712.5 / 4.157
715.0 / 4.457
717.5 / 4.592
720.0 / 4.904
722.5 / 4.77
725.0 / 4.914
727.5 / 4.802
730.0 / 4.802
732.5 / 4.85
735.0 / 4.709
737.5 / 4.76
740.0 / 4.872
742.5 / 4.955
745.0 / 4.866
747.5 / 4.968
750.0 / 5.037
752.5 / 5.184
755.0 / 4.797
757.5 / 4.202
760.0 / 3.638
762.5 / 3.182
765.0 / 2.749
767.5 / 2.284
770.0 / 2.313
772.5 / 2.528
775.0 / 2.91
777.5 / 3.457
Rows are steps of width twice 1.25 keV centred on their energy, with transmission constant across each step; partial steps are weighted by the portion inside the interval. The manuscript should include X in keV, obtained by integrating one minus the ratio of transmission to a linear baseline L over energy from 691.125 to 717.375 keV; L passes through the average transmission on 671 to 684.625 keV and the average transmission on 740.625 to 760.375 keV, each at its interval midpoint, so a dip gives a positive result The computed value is 5.36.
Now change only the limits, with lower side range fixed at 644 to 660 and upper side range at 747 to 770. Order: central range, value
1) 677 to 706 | 4.37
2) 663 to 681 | -0.42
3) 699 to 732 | 0.40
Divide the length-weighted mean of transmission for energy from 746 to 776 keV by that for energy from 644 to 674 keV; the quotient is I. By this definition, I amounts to 0.73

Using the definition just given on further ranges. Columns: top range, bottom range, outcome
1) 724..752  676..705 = 1.23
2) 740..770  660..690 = 0.88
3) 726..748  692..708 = 1.36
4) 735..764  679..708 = 1.19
